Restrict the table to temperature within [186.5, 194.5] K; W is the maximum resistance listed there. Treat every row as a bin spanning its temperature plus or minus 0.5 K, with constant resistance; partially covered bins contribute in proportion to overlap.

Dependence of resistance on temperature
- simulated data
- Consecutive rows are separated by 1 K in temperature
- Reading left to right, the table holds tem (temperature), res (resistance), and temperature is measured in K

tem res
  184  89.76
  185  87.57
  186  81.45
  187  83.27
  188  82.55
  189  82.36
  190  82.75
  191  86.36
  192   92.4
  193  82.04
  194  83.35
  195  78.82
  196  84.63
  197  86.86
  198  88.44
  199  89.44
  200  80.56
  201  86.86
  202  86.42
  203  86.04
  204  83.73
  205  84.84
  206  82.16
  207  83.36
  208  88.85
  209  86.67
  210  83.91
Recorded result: 92.4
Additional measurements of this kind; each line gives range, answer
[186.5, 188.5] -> 83.27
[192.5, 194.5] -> 83.35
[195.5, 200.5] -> 89.44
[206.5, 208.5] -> 88.85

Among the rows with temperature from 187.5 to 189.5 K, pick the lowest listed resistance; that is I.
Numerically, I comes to 82.36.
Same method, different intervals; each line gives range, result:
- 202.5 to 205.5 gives 83.73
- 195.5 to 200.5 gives 80.56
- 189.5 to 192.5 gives 82.75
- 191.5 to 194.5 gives 82.04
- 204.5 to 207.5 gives 82.16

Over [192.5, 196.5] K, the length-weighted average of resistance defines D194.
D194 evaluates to 82.2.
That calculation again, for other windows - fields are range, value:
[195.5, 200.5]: 86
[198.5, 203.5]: 85.9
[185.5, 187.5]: 82.4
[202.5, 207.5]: 84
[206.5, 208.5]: 86.1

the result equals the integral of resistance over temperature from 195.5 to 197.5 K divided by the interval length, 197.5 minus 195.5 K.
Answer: 85.7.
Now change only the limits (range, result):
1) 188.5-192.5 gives 86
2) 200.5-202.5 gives 86.6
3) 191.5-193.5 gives 87.2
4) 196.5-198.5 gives 87.7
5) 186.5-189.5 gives 82.7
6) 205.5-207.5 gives 82.8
